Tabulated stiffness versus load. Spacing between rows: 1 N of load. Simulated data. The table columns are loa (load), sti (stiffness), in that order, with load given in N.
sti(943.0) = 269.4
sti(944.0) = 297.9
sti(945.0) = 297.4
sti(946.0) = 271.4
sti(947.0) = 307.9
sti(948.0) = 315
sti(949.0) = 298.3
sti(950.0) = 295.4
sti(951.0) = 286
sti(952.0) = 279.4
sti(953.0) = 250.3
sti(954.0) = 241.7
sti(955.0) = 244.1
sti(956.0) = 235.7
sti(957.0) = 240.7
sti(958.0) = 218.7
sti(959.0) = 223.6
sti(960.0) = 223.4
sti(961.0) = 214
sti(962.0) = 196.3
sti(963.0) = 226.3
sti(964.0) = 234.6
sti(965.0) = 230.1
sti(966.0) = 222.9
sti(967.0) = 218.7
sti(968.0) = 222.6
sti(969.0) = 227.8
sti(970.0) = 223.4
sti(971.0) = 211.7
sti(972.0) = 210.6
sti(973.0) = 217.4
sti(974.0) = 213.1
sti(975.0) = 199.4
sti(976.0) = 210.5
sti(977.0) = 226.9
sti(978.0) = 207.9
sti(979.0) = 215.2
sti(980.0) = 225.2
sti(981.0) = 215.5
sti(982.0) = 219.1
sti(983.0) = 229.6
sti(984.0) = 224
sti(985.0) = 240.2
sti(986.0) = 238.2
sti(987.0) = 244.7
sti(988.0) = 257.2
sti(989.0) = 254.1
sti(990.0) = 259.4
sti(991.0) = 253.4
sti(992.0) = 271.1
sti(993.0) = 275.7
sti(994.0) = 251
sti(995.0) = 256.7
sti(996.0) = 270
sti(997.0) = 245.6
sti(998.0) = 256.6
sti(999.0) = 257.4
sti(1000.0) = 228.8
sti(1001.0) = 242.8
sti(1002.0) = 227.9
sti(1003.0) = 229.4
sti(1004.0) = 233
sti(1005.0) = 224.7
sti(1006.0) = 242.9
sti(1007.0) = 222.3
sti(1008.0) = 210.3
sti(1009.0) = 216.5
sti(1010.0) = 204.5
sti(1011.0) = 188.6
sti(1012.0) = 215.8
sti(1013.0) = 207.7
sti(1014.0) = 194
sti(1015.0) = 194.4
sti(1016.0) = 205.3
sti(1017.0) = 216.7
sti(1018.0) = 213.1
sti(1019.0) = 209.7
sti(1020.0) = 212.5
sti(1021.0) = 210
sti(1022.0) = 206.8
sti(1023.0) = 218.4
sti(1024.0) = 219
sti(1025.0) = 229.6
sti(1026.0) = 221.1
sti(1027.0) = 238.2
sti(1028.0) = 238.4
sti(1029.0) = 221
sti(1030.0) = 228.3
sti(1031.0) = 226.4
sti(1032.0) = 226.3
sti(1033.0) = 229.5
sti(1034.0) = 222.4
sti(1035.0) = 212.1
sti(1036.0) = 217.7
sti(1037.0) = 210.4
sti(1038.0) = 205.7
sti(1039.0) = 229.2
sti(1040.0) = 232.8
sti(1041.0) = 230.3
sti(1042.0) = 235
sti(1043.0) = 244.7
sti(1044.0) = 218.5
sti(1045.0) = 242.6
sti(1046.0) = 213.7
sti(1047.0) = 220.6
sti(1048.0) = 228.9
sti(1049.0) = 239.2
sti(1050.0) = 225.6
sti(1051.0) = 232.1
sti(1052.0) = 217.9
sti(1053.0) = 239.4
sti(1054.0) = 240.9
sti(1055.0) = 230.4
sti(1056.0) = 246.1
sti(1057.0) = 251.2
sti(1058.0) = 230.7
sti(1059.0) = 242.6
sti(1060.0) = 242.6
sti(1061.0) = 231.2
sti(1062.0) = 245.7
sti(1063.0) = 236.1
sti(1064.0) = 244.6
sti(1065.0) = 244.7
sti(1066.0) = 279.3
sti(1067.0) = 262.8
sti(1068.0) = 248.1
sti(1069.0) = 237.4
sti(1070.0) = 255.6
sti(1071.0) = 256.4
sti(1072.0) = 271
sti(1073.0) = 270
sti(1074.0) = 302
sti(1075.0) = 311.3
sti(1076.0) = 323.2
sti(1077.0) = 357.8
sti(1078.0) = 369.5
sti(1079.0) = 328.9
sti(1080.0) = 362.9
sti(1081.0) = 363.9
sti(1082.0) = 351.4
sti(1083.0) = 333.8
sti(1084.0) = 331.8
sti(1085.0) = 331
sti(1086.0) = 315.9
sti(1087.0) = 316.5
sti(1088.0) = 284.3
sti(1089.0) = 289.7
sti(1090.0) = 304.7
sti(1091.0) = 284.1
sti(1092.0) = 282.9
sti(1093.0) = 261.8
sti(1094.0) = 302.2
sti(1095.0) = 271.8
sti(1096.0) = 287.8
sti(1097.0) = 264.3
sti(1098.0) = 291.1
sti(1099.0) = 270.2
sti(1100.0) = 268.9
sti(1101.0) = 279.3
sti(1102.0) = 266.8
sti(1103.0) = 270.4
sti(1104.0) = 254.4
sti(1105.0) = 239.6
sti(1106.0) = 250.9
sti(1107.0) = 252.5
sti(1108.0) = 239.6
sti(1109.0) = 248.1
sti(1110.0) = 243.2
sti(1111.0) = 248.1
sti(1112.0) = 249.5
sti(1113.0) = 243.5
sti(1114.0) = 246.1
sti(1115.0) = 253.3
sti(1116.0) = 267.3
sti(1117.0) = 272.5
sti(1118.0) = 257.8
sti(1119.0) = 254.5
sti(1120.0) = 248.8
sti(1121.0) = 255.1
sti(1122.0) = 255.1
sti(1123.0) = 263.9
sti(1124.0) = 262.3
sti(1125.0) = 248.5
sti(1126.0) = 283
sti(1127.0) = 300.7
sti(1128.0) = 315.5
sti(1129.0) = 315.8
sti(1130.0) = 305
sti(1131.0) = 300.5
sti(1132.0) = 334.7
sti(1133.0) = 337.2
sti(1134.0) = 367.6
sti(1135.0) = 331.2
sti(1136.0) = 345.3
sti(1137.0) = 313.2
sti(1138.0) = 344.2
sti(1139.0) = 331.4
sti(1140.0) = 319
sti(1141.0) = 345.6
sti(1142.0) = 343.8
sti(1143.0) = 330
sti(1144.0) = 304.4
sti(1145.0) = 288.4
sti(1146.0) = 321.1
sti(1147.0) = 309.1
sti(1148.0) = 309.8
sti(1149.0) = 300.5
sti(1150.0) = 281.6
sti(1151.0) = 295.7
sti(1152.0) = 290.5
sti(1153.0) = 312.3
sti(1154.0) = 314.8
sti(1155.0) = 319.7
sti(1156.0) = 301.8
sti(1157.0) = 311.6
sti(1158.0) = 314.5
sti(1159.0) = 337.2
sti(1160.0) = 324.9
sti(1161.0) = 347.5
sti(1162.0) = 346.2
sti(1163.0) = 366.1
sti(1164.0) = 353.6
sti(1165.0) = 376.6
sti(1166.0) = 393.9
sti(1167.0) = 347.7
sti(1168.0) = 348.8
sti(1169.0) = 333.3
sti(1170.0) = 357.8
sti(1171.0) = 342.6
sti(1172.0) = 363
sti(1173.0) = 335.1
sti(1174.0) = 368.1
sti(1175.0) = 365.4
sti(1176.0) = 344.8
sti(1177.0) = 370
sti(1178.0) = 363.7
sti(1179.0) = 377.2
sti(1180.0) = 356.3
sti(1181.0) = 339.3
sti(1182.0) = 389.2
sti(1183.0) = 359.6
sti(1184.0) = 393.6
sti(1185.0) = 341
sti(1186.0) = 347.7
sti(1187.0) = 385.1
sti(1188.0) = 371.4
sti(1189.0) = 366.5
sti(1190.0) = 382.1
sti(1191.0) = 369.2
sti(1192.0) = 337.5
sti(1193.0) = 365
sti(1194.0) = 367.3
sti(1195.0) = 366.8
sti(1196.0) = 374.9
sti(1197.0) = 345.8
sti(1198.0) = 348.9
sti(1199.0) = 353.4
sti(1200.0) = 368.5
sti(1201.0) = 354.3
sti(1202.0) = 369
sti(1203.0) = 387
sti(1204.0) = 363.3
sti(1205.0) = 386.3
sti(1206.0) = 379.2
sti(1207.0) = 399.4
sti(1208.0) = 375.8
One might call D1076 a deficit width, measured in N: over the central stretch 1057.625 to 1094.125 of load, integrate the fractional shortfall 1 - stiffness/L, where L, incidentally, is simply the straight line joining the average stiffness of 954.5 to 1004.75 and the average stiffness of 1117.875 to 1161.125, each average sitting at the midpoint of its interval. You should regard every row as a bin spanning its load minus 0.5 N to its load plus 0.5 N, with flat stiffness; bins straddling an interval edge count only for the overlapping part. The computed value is -1.57 N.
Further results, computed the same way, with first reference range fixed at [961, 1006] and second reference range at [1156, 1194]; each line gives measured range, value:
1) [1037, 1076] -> 5.1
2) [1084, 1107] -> 1.7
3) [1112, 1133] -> 3.1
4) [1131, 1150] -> 0.5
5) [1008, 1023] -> 2.7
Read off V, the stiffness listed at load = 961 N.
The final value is 214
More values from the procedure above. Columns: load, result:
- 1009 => 216.5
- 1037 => 210.4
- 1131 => 300.5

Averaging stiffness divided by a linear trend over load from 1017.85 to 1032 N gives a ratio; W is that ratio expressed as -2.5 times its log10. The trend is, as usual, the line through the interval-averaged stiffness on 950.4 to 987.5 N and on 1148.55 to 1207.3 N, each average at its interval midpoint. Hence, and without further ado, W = 0.18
